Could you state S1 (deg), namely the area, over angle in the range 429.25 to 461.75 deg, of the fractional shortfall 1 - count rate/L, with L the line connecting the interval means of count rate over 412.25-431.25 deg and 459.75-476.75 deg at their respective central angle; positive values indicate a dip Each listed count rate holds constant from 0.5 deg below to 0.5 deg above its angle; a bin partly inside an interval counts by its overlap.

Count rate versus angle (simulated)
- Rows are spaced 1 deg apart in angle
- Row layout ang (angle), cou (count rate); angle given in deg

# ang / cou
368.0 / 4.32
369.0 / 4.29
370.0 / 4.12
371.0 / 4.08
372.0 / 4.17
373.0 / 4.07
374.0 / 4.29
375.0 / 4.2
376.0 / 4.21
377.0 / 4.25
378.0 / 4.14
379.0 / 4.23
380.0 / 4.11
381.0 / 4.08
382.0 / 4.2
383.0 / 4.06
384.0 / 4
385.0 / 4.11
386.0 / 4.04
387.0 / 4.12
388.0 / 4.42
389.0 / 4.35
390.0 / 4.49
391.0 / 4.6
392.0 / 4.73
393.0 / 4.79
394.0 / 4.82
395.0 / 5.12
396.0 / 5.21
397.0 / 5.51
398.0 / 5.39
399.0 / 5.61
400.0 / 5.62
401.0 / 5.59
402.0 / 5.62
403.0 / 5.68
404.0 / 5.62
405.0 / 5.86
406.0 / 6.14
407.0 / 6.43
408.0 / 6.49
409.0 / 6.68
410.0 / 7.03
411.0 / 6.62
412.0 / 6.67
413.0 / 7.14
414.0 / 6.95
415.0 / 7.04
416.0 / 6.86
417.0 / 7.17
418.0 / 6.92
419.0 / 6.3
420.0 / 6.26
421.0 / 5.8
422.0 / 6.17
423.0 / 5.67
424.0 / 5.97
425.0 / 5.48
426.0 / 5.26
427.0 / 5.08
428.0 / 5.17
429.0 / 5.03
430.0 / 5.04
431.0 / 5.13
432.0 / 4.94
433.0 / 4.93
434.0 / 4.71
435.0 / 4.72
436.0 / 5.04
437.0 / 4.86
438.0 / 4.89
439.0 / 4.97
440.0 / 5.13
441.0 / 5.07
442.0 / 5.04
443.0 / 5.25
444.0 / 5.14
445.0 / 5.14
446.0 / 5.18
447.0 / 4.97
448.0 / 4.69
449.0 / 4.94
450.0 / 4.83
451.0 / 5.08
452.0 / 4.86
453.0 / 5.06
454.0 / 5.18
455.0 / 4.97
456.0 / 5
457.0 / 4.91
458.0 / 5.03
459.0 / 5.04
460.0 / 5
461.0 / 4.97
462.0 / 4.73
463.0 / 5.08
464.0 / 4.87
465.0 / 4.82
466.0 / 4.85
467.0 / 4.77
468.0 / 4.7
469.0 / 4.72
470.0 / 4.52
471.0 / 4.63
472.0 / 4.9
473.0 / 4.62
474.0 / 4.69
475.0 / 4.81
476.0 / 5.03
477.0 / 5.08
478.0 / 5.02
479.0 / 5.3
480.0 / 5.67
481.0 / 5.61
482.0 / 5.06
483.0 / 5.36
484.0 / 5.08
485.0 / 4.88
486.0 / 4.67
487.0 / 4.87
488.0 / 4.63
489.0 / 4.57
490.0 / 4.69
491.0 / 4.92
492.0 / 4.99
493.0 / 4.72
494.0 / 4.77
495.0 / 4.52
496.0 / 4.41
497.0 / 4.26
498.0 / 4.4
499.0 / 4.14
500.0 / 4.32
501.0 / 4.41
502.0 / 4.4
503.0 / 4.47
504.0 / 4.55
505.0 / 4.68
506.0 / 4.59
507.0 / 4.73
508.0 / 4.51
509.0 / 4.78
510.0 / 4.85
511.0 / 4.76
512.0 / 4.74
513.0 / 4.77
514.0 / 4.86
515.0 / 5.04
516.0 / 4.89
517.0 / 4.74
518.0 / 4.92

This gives 2.5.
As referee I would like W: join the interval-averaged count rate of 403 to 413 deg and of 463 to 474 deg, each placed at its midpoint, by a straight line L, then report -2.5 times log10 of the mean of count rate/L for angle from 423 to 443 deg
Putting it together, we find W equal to 0.12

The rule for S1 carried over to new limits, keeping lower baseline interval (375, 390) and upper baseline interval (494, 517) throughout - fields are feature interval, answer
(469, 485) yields -1.8 deg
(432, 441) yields -1.1 deg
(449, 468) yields -2.1 deg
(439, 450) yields -1.6 deg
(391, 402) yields -2.6 deg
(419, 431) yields -3.4 deg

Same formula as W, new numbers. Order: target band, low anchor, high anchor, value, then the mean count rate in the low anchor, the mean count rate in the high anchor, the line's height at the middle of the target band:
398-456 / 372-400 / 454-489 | -0.19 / 4.5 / 4.94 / 4.71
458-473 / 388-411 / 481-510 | 0.02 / 5.52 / 4.68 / 4.94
